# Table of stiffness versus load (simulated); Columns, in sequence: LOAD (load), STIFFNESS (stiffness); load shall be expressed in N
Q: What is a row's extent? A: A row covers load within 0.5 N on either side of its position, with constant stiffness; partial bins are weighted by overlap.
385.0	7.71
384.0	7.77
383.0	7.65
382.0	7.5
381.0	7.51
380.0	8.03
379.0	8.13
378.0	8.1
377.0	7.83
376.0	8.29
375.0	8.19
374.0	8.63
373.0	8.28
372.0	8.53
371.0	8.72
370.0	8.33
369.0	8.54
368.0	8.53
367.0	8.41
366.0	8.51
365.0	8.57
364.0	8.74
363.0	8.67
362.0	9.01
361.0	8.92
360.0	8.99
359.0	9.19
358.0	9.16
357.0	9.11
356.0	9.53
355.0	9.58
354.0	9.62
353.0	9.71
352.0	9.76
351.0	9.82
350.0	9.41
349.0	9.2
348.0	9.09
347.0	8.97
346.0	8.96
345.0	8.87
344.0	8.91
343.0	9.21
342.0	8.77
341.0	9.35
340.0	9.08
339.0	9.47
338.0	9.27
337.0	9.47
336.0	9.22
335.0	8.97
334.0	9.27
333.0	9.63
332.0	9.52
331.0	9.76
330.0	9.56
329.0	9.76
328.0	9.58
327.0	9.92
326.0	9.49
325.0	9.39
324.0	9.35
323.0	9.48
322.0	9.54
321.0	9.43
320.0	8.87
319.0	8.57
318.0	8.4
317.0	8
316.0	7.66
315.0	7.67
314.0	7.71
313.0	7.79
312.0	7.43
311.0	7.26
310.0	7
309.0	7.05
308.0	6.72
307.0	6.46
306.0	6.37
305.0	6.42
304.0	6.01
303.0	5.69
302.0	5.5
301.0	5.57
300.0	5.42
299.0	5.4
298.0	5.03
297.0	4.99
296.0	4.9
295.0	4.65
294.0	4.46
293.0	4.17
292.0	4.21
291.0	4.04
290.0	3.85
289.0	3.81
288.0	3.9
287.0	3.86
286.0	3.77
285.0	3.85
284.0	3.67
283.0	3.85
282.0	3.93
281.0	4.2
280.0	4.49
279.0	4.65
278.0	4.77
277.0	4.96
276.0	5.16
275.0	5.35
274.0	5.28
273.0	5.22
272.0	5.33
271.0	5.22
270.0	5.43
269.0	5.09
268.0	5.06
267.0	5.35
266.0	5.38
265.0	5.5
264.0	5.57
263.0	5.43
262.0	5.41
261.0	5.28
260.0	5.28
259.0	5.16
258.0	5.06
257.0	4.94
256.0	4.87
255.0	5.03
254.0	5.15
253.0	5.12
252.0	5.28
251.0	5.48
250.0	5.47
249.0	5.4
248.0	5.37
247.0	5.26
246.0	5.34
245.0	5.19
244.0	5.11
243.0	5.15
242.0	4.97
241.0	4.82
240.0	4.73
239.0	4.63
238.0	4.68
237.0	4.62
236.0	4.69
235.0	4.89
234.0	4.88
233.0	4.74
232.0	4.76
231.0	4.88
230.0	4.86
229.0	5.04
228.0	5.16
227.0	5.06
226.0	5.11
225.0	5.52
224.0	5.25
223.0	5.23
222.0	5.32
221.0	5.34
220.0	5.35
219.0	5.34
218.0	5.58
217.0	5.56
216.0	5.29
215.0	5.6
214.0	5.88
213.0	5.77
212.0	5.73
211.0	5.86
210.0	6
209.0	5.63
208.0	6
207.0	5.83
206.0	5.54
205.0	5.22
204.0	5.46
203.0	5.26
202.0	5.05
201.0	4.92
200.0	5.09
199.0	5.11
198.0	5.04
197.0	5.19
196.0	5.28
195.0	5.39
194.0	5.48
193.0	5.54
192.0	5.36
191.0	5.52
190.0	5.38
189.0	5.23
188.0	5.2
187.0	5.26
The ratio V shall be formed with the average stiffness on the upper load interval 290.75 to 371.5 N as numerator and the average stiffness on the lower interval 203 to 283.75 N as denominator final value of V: 1.57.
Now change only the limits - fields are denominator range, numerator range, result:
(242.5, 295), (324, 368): 1.90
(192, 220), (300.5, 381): 1.57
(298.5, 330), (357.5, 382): 1.10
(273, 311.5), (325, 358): 1.87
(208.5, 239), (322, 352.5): 1.78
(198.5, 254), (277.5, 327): 1.17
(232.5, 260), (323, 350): 1.85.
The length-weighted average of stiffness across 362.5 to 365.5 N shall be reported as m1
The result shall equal 8.66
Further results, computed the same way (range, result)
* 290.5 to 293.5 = 4.14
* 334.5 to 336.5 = 9.1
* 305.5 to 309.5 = 6.65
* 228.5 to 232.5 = 4.88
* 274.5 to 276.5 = 5.25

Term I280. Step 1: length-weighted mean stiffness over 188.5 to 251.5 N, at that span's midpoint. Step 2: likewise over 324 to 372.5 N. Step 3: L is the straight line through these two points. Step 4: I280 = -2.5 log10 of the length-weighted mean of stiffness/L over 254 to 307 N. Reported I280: 0.39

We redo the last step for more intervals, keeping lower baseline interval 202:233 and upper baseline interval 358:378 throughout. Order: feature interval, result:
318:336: -0.21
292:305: 0.35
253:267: 0.20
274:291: 0.50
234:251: 0.18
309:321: -0.06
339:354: -0.14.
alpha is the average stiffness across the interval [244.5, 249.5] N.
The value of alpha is 5.31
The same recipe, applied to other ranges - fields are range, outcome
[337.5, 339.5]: 9.37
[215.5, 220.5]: 5.42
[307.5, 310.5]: 6.92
